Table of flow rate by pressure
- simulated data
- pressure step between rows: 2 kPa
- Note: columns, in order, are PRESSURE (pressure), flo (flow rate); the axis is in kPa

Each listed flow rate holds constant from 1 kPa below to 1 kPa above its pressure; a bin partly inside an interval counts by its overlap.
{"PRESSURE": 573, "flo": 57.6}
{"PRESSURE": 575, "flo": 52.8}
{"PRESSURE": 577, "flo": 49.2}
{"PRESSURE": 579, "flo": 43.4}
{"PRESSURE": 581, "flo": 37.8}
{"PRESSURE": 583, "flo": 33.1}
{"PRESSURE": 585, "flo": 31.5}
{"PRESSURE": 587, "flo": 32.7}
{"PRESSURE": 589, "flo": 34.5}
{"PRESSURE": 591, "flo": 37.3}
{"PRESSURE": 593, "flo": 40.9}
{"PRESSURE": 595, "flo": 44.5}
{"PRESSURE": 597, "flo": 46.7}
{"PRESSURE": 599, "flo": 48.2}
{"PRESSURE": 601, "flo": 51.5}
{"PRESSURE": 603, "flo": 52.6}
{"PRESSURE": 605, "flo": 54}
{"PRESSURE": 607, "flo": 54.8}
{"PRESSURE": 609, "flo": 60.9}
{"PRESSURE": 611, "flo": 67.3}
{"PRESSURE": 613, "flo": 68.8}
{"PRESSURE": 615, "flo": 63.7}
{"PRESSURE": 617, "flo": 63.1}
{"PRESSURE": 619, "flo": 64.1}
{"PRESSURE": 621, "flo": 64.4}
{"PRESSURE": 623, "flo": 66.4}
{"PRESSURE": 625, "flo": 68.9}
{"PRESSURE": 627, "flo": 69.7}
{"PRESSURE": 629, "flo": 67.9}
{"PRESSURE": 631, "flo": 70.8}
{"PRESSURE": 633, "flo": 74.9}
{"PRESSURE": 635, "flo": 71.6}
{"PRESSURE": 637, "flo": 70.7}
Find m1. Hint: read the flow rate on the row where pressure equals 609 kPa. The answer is 60.9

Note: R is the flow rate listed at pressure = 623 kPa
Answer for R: 66.4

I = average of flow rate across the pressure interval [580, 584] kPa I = 35.5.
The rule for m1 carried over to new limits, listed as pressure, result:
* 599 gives 48.2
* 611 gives 67.3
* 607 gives 54.8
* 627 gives 69.7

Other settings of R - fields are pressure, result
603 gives 52.6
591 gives 37.3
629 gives 67.9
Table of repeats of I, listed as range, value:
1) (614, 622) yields 63.8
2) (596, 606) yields 50.6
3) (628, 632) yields 69.3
